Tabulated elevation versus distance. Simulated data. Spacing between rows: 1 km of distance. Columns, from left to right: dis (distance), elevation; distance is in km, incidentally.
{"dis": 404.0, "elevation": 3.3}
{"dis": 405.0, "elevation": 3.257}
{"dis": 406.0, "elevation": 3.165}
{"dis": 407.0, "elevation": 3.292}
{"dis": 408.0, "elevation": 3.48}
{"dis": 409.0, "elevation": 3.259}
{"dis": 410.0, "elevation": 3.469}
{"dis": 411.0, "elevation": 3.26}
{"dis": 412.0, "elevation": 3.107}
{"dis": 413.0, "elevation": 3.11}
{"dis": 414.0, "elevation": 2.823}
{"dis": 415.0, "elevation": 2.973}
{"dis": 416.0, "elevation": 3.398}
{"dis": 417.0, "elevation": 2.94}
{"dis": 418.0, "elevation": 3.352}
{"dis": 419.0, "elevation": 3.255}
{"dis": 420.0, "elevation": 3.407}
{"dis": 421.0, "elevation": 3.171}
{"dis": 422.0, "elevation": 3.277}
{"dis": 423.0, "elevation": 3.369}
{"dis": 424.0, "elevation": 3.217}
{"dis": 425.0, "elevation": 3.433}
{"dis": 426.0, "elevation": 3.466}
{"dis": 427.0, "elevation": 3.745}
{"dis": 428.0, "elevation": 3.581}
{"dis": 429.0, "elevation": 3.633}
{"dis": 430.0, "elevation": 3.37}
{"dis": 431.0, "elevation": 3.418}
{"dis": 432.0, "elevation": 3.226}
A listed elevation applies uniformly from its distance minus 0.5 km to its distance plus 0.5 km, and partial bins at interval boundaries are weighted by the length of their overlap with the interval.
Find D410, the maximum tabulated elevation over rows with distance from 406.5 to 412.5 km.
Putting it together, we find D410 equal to 3.48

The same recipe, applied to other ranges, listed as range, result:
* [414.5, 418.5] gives 3.398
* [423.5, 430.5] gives 3.745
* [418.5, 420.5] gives 3.407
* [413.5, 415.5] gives 2.973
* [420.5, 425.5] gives 3.433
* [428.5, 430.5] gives 3.633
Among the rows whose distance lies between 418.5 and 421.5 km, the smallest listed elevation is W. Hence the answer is 3.171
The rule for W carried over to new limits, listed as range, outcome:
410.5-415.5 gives 2.823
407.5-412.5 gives 3.107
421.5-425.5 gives 3.217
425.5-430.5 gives 3.37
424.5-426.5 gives 3.433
